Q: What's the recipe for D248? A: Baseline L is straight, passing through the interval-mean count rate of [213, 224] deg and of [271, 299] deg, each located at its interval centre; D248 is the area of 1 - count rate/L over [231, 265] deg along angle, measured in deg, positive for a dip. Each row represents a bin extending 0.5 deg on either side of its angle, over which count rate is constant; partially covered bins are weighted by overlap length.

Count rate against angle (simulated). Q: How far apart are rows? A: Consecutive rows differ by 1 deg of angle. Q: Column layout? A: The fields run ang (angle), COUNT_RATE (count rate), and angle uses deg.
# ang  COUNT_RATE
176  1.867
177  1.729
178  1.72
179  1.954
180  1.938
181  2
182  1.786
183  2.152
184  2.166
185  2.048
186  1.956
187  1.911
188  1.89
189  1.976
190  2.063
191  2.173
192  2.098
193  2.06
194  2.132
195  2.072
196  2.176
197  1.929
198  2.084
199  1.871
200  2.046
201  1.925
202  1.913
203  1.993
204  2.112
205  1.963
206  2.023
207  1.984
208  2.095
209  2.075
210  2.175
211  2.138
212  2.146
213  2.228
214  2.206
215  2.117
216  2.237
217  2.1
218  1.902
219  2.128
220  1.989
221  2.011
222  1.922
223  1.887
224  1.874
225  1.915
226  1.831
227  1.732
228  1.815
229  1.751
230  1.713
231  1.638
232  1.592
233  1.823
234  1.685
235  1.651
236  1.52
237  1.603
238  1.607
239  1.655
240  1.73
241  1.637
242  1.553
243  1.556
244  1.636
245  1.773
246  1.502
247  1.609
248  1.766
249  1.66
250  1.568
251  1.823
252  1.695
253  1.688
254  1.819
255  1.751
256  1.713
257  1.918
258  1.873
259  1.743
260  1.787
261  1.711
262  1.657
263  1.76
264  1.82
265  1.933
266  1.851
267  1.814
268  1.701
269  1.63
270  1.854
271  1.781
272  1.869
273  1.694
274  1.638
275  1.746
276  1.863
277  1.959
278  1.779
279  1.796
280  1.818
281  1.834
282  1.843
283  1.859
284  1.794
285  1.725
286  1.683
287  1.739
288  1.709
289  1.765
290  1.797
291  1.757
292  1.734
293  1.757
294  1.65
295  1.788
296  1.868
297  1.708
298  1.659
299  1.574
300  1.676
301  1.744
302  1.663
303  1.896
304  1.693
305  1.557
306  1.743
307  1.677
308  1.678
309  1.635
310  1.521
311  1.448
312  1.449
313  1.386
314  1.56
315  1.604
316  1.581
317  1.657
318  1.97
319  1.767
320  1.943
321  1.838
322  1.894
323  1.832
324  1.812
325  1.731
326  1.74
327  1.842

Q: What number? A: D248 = 4.0 deg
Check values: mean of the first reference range 2.05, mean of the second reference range 1.77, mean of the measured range 1.7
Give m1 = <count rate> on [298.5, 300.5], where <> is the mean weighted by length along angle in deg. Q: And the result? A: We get 1.62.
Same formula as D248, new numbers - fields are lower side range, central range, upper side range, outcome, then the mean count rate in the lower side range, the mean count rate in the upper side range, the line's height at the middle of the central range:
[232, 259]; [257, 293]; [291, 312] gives -2.1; 1.68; 1.68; 1.68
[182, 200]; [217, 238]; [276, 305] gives 1.5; 2.04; 1.76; 1.93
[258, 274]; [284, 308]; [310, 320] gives -0.6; 1.77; 1.62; 1.68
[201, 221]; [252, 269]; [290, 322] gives 0.9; 2.07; 1.69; 1.87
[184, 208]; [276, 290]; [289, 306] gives -0.2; 2.02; 1.72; 1.76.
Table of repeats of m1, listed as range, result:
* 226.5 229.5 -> 1.77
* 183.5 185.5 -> 2.11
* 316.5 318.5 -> 1.81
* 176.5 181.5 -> 1.87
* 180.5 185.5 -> 2.03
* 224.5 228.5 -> 1.82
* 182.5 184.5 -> 2.16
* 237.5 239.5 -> 1.63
